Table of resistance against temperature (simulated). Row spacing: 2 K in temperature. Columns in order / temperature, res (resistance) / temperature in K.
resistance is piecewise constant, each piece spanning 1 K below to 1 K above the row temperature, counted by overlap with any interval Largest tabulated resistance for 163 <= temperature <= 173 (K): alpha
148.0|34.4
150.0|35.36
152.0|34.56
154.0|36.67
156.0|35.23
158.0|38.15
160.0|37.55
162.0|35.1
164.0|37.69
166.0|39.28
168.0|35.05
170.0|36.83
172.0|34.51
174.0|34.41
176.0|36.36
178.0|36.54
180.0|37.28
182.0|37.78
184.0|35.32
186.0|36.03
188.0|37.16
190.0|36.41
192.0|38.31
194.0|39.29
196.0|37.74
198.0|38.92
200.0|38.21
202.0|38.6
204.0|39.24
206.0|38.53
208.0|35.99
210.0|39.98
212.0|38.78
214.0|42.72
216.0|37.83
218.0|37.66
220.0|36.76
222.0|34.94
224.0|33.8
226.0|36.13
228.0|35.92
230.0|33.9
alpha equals 39.28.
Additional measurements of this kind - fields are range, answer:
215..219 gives 37.83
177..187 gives 37.78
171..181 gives 37.28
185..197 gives 39.29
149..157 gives 36.67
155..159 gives 38.15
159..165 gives 37.69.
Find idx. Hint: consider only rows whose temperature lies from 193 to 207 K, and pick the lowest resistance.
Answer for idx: 37.74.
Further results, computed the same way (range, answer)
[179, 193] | 35.32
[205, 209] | 35.99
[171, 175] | 34.41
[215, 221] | 36.76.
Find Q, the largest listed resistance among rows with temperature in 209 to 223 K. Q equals 42.72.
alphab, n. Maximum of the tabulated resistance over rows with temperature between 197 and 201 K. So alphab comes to 38.92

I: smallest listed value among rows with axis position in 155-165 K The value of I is 35.1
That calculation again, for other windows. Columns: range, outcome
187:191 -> 36.41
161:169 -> 35.05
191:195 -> 38.31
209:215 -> 38.78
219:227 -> 33.8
